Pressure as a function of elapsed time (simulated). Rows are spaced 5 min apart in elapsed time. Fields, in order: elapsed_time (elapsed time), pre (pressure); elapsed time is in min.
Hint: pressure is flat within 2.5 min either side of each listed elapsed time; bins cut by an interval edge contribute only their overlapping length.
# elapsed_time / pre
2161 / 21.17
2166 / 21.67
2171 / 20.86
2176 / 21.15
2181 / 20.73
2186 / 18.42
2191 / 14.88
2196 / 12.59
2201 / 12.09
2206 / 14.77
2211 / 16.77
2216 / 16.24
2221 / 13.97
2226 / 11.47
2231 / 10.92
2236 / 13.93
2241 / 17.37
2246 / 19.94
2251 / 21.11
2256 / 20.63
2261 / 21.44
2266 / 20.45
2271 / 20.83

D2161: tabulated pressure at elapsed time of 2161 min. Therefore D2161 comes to 21.17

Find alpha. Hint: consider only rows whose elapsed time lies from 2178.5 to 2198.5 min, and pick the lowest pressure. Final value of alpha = 12.59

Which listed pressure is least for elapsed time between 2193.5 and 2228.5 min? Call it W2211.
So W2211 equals 11.47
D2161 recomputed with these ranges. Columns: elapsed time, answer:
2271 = 20.83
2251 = 21.11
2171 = 20.86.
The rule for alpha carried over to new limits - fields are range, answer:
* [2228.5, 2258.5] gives 10.92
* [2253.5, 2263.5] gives 20.63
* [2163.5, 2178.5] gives 20.86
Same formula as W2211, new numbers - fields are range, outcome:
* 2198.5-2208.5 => 12.09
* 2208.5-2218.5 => 16.24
